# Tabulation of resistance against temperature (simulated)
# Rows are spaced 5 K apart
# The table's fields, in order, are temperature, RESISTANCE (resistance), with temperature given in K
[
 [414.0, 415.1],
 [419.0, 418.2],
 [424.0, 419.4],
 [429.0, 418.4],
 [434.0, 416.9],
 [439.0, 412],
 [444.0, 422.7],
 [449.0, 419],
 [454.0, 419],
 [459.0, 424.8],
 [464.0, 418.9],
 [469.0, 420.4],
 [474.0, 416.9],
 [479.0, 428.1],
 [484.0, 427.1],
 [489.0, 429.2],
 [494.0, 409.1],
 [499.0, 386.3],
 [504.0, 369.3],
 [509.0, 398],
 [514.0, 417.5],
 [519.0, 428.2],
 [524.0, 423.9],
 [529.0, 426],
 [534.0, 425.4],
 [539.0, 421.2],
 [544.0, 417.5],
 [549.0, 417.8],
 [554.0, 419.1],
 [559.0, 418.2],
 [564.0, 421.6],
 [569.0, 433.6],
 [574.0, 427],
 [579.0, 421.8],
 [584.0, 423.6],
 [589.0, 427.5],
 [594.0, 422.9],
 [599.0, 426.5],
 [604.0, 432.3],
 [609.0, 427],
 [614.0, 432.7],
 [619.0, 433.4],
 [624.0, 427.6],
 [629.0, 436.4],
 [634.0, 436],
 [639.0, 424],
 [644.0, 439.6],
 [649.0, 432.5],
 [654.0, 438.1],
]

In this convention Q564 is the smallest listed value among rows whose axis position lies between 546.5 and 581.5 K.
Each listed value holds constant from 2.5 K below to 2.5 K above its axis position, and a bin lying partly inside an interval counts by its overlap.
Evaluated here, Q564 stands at 417.8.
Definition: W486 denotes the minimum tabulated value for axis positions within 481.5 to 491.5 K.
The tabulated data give 427.1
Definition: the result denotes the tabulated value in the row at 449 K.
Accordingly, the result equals 419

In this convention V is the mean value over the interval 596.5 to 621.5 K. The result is 430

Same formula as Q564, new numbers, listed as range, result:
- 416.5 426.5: 418.2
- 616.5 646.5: 424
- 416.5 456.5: 412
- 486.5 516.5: 369.3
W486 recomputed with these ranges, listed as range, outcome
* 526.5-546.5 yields 417.5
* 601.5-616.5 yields 427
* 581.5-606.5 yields 422.9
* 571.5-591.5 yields 421.8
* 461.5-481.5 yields 416.9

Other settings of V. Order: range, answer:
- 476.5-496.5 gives 423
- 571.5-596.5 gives 425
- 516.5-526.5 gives 426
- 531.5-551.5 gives 420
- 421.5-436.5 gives 418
